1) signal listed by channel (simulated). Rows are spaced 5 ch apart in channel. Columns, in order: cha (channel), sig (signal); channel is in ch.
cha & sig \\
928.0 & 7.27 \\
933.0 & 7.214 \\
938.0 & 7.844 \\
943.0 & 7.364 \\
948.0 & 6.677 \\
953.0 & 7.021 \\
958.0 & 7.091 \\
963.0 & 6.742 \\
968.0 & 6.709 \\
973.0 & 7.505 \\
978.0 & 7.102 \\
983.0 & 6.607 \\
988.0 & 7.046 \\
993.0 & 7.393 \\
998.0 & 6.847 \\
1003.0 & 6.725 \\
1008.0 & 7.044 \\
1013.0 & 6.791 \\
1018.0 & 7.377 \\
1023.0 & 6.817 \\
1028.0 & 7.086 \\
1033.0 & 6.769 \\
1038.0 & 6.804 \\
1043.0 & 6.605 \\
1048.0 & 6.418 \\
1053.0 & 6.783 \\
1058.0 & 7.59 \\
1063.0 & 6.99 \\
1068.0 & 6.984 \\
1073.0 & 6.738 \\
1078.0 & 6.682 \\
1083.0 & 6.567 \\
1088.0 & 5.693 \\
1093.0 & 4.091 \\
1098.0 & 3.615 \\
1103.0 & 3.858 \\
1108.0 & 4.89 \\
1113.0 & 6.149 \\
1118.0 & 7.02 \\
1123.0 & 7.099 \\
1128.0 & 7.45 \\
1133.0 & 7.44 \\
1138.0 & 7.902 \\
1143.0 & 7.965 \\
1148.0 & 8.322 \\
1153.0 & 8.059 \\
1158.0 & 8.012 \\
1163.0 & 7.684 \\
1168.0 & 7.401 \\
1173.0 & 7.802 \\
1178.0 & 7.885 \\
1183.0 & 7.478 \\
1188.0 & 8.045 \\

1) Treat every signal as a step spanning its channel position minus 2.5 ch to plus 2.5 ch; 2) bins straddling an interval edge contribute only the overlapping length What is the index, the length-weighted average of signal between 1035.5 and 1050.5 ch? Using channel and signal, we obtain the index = 6.61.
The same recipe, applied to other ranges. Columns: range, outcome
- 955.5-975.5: 7.01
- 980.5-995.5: 7.02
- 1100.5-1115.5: 4.97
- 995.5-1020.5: 6.96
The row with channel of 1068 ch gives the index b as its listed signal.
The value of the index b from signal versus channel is 6.984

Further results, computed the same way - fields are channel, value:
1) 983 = 6.607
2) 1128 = 7.45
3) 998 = 6.847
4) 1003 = 6.725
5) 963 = 6.742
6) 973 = 7.505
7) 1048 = 6.418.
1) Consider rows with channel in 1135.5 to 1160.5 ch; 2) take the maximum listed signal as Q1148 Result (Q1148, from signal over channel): 8.322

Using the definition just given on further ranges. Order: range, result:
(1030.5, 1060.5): 7.59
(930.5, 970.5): 7.844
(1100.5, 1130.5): 7.45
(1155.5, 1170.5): 8.012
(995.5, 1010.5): 7.044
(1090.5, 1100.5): 4.091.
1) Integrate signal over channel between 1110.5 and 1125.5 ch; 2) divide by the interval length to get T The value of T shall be 6.76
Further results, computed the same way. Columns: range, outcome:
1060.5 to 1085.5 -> 6.79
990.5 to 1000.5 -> 7.12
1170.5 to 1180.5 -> 7.84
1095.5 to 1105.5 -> 3.74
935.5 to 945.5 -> 7.6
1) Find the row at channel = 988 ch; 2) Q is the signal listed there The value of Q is 7.046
